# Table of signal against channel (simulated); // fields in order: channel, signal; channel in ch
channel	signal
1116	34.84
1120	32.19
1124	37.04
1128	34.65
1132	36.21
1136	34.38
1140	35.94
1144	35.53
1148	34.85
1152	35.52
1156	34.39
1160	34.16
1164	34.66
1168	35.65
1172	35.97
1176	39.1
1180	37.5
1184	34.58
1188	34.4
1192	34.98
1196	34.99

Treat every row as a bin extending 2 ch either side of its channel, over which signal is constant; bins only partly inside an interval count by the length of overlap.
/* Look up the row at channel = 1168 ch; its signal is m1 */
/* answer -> 35.65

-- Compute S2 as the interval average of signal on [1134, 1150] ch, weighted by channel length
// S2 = 35.2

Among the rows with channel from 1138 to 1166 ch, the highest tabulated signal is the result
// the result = 35.94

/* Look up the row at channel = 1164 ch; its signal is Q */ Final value 34.66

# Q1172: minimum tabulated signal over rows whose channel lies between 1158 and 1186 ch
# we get 34.16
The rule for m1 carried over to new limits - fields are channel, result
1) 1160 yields 34.16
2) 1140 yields 35.94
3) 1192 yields 34.98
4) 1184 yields 34.58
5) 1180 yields 37.5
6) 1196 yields 34.99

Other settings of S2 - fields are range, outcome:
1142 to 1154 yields 35.3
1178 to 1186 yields 36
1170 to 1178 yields 37.5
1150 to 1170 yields 34.9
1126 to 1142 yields 35.3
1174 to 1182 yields 38.3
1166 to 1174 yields 35.8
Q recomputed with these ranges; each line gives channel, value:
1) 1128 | 34.65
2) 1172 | 35.97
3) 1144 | 35.53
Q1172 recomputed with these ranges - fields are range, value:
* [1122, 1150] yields 34.38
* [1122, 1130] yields 34.65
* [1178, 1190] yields 34.4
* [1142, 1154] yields 34.85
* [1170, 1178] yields 35.97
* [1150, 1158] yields 34.39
